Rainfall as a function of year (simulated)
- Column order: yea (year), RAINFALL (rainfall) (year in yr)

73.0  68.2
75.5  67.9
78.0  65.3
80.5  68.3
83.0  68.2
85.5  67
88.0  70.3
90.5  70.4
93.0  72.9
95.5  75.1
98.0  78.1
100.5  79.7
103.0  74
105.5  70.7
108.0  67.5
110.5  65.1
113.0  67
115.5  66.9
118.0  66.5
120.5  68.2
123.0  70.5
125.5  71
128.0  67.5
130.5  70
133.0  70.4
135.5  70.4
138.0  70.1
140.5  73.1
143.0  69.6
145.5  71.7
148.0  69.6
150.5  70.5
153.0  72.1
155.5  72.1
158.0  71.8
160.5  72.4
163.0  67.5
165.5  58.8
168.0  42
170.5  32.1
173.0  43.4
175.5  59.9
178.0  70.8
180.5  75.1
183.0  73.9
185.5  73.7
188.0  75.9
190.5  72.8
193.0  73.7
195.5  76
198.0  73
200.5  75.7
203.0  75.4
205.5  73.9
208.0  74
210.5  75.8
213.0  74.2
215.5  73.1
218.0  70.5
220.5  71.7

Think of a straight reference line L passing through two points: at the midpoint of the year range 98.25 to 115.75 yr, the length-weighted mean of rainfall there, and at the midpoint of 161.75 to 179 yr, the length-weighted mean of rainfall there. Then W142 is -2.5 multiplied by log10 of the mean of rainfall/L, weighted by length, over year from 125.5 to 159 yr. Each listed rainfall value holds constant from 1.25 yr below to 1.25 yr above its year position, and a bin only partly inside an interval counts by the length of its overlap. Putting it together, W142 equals -0.162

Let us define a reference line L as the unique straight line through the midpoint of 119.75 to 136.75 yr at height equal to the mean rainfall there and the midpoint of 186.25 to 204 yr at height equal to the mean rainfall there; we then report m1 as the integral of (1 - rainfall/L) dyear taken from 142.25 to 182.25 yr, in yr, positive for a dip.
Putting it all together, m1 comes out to 4.6 yr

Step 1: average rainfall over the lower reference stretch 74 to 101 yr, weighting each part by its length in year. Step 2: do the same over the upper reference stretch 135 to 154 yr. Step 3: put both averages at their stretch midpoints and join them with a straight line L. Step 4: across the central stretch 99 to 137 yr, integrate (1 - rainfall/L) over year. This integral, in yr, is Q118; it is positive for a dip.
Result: 0.6 yr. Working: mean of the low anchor 70.9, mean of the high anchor 70.9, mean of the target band 69.8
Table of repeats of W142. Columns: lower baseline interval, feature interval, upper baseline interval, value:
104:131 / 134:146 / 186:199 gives -0.013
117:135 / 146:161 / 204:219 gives -0.011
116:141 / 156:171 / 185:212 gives 0.208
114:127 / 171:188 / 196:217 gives 0.115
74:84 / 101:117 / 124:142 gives 0.000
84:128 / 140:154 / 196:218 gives 0.016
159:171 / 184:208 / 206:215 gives -0.089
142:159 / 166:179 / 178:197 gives 0.416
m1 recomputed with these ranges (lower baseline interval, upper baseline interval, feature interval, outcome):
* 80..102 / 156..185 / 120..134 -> -0.5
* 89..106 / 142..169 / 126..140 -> 0.0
